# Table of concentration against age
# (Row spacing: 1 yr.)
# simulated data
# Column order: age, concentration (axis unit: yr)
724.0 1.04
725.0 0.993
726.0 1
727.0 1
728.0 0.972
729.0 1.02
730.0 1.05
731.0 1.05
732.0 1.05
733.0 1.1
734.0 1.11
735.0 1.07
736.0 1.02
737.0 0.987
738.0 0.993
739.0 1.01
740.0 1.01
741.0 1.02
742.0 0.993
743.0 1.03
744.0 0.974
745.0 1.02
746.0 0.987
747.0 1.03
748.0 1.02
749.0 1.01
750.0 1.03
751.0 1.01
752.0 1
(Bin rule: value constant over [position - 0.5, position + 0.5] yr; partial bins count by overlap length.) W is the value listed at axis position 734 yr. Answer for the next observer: 1.11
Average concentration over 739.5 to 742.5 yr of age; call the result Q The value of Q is 1.01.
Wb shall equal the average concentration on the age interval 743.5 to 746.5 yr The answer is 0.994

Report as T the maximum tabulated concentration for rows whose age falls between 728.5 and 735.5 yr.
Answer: 1.11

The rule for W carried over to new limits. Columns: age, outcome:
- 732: 1.05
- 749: 1.01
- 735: 1.07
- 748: 1.02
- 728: 0.972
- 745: 1.02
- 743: 1.03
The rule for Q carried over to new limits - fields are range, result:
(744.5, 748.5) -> 1.01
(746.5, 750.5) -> 1.02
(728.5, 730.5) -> 1.04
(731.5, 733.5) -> 1.08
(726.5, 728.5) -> 0.986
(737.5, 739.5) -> 1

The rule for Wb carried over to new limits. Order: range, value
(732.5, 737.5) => 1.06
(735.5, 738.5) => 1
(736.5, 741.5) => 1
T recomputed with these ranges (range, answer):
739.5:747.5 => 1.03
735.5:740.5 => 1.02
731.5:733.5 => 1.1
